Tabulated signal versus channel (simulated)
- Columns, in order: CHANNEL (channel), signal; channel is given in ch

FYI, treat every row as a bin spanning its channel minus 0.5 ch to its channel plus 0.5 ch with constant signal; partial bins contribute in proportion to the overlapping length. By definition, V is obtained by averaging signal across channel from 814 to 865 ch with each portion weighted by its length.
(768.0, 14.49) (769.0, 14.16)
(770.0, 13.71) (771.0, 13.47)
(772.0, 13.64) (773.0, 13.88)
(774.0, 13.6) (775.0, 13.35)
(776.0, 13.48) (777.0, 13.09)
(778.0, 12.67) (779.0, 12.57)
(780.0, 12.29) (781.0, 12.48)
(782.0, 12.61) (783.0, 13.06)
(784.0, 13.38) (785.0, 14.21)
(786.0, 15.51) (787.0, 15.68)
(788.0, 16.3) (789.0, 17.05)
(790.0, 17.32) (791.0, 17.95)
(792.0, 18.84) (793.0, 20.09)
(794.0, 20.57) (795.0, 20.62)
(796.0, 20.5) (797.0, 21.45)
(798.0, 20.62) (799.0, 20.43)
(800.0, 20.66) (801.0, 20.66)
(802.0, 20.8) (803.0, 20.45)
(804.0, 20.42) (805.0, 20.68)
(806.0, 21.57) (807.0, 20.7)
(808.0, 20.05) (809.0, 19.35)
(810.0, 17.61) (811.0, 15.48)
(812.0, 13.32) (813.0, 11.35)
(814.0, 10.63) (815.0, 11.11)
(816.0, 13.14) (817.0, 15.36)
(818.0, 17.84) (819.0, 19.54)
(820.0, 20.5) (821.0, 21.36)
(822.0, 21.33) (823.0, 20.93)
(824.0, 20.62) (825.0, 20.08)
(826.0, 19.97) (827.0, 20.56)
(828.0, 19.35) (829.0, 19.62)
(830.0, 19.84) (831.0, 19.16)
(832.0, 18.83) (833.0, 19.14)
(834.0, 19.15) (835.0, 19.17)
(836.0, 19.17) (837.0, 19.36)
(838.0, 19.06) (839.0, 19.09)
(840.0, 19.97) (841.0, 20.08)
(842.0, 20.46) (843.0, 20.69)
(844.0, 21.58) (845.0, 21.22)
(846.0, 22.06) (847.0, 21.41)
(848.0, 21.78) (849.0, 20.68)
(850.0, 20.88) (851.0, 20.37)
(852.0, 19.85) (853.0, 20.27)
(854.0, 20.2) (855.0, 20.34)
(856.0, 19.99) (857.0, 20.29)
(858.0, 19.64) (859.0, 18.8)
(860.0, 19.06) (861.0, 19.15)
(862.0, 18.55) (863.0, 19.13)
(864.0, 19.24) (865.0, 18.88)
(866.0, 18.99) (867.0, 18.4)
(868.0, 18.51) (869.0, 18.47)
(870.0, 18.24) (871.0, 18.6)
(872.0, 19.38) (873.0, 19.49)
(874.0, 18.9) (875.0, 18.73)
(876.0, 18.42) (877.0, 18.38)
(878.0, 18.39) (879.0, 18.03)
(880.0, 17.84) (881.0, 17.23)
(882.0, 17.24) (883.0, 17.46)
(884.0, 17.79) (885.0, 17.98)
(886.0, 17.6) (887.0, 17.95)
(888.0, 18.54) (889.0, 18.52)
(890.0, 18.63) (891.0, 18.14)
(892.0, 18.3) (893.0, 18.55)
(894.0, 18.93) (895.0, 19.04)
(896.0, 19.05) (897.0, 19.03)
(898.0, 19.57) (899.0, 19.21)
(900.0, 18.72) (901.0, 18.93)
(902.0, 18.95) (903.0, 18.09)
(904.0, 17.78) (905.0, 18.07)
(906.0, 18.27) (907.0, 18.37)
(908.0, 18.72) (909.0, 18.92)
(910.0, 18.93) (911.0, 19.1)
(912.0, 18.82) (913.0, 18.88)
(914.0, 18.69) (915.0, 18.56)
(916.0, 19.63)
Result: 19.5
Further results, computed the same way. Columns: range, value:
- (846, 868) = 19.8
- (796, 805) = 20.7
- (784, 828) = 18.4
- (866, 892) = 18.3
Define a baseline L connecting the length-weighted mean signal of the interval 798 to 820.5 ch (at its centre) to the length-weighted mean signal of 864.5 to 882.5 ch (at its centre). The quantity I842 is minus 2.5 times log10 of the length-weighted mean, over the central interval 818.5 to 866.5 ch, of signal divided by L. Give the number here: -0.10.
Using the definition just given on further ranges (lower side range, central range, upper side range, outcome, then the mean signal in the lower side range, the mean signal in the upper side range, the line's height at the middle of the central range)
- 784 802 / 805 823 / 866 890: 0.08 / 18.6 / 18.3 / 18.6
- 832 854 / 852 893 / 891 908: 0.04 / 20.2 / 18.7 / 19.4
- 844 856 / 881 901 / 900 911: 0.04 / 20.8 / 18.5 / 19.1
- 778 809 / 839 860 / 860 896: -0.12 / 17.9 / 18.5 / 18.3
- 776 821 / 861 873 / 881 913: -0.04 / 17.1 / 18.5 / 18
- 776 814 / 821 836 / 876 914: -0.13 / 17.2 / 18.4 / 17.6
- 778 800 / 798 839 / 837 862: -0.02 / 16.8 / 20.2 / 18.5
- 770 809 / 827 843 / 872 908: -0.11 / 17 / 18.4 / 17.6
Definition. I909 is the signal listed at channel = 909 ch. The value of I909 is 18.92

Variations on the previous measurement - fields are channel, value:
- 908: 18.72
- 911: 19.1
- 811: 15.48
